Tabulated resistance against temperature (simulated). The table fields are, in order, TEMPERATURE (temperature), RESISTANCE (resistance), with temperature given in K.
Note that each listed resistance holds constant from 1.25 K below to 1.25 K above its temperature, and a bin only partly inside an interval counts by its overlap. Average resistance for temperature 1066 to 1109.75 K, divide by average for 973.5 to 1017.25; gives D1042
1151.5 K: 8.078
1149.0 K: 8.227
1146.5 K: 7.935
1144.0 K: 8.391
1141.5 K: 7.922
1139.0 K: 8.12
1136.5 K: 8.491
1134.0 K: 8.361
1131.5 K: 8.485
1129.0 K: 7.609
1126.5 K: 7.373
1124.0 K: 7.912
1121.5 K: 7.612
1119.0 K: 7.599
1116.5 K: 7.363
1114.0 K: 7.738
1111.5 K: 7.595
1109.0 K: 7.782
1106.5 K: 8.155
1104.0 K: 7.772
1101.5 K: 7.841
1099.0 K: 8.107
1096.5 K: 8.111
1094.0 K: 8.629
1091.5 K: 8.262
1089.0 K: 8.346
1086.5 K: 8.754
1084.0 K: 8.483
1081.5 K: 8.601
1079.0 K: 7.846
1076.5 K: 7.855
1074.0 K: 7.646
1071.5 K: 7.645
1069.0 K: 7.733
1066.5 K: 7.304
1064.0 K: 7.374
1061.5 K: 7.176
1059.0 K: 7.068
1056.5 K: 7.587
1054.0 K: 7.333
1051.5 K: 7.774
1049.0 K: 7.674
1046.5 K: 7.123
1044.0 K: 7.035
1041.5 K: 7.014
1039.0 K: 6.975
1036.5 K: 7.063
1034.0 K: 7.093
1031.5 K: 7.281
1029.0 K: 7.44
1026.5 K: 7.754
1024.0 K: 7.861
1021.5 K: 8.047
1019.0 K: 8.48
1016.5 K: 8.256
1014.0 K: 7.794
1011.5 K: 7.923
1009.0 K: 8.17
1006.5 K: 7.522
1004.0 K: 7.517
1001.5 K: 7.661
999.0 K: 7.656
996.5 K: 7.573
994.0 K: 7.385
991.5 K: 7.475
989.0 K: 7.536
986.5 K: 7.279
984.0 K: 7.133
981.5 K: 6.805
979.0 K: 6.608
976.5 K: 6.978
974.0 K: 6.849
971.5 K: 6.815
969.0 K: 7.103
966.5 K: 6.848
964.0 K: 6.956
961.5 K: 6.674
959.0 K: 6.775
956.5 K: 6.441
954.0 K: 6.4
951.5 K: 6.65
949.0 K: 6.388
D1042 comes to 1.1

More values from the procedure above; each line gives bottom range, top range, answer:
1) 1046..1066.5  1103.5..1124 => 1.04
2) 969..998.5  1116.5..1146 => 1.11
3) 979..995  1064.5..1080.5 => 1.06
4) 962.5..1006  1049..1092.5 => 1.09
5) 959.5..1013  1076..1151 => 1.11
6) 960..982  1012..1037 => 1.13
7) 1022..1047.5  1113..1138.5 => 1.08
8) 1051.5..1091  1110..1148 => 1.01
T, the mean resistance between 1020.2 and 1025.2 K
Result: 7.96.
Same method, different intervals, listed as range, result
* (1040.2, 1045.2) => 7.02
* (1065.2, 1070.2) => 7.51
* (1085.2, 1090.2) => 8.55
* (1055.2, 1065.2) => 7.3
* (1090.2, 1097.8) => 8.33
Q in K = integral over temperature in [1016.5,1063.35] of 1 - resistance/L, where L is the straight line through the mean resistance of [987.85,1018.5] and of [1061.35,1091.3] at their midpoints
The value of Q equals 2.3 K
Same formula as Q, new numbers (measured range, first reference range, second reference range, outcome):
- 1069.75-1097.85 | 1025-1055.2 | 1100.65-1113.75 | -2.01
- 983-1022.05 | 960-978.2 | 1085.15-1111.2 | -2.69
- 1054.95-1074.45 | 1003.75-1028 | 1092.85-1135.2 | 1.19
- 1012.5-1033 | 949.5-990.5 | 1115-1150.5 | -1.82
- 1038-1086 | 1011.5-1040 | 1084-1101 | 2.86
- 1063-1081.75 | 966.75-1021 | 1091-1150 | 0.15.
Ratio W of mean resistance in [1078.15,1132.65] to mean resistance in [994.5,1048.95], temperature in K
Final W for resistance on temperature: 1.1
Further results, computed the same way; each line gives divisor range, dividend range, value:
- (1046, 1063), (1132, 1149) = 1.11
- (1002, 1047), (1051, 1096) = 1.04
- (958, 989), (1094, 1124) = 1.13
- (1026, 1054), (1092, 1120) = 1.08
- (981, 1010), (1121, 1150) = 1.07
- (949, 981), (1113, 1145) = 1.17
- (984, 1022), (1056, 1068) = 0.94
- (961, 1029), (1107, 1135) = 1.04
